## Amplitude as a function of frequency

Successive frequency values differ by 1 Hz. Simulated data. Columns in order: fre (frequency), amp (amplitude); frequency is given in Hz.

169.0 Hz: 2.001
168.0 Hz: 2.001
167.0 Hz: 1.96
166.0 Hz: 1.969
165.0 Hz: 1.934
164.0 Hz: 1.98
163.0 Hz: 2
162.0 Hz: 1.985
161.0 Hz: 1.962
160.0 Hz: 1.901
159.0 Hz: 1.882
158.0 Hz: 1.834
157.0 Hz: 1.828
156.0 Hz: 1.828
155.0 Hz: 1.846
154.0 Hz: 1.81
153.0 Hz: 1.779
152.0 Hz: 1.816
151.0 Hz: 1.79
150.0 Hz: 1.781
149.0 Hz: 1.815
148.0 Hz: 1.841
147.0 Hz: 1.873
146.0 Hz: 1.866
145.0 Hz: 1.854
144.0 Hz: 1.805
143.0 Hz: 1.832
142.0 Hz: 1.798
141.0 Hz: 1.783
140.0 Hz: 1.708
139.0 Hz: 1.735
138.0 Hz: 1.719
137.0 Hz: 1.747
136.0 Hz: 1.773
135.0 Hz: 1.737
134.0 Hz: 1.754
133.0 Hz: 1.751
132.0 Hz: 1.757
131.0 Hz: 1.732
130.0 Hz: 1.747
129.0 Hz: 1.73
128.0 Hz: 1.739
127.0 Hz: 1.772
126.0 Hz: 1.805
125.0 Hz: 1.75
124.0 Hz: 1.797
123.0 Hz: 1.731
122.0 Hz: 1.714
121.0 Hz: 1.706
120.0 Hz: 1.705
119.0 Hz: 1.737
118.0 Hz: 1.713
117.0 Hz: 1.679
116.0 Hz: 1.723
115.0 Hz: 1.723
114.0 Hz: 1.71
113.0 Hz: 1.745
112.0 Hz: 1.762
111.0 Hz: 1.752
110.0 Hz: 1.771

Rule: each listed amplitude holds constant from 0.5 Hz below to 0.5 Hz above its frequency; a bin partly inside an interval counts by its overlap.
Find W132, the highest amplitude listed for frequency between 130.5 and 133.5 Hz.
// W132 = 1.757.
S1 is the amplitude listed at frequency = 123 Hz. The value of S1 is 1.731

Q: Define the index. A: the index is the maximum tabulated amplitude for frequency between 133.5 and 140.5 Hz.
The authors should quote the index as 1.773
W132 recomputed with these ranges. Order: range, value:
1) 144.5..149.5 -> 1.873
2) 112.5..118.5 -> 1.745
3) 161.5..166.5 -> 2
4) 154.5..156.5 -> 1.846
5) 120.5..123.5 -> 1.731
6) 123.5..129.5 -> 1.805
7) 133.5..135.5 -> 1.754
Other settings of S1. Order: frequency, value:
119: 1.737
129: 1.73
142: 1.798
